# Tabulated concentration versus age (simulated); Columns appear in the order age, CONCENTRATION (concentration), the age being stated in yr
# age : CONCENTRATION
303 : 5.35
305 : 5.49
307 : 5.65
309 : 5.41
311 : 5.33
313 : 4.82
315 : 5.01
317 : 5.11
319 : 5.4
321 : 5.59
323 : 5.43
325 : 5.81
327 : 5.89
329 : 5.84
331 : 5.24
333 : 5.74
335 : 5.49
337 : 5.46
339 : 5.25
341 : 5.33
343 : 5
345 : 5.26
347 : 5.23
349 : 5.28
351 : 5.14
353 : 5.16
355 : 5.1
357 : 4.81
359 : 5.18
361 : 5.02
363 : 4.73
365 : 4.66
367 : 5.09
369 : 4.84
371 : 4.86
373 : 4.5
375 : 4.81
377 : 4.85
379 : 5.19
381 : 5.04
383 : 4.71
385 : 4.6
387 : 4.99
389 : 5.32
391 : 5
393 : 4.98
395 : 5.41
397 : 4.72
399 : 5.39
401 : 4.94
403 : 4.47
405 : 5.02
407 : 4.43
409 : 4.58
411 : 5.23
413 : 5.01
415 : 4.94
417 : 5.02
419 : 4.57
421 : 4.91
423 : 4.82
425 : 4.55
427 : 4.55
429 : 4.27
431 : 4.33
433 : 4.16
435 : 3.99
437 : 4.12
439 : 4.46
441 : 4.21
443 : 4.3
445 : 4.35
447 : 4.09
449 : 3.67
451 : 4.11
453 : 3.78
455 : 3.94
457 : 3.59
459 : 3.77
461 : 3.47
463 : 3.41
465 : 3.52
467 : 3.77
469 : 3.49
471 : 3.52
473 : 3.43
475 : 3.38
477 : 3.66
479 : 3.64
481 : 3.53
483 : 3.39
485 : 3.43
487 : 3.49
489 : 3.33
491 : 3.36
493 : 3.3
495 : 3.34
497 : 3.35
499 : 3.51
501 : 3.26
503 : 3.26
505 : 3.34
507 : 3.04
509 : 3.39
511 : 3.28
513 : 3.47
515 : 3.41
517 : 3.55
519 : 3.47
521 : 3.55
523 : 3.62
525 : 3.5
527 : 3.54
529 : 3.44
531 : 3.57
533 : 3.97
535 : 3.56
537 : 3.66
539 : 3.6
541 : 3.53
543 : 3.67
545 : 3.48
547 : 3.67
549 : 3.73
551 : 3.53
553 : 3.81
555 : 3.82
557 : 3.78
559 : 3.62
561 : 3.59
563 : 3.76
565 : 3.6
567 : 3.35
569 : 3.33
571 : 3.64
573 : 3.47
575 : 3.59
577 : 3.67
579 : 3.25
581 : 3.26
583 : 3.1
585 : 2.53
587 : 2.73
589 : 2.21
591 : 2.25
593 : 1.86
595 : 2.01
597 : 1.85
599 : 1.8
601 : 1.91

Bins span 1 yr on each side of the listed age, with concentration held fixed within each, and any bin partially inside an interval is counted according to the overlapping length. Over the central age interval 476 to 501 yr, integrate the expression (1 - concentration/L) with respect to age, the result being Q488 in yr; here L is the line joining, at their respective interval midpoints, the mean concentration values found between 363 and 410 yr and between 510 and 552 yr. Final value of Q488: 3.3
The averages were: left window 4.88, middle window 3.44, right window 3.56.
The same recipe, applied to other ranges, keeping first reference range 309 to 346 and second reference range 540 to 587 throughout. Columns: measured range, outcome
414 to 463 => 2.99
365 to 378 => 0.58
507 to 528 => 2.21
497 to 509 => 2.06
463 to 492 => 4.80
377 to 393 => -0.14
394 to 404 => -0.35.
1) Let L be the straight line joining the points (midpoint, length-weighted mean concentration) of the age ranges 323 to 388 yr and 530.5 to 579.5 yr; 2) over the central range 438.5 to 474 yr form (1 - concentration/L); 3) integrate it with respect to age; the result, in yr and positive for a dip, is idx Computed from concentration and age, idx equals 4.5 yr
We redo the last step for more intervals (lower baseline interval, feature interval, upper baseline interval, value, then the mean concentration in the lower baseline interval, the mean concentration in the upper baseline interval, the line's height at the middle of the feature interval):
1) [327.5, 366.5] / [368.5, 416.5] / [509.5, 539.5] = -1.31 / 5.21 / 3.54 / 4.79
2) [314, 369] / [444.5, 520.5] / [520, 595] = 9.63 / 5.26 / 3.38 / 4.03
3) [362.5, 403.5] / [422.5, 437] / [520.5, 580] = 0.64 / 4.92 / 3.6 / 4.55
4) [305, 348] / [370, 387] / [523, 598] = 0.36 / 5.4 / 3.32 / 4.93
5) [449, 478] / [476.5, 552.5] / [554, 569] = 2.99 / 3.63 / 3.62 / 3.63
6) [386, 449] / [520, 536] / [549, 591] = 0.55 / 4.67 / 3.36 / 3.72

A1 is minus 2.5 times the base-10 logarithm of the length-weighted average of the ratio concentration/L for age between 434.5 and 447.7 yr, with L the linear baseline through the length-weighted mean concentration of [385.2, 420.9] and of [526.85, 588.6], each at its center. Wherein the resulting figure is 0.09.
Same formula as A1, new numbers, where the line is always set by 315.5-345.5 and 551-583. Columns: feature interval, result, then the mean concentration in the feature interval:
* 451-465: 0.20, 3.68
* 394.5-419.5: -0.01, 4.9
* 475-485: 0.20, 3.52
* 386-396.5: -0.03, 5.12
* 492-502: 0.22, 3.35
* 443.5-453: 0.12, 4.04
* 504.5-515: 0.21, 3.31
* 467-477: 0.23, 3.51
